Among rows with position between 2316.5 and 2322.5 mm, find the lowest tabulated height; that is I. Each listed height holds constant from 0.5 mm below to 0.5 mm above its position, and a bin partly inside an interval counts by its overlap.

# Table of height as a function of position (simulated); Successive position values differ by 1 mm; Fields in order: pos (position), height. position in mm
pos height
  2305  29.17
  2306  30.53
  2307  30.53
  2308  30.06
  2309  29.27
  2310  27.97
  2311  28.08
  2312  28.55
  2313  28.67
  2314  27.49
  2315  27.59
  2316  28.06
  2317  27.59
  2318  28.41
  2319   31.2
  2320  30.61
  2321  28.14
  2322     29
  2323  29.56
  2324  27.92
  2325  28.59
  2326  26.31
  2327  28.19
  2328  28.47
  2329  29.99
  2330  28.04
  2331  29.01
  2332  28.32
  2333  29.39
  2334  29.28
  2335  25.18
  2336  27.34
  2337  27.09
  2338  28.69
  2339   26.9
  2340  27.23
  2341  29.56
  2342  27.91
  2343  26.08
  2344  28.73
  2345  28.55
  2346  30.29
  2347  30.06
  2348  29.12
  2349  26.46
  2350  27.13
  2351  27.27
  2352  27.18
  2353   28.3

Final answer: 27.59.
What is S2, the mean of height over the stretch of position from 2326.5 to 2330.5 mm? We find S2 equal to 28.7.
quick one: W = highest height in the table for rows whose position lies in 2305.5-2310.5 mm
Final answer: 30.53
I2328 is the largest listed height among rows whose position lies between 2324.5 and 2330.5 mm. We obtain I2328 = 29.99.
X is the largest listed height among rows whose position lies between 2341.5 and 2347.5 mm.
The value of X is 30.29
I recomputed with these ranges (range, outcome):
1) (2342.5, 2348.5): 26.08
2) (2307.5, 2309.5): 29.27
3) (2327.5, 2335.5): 25.18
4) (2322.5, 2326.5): 26.31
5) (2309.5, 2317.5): 27.49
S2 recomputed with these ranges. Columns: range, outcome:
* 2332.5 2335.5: 27.9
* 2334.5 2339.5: 27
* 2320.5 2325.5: 28.6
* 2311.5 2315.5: 28.1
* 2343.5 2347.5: 29.4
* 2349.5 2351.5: 27.2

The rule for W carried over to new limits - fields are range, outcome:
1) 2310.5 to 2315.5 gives 28.67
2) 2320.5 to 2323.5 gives 29.56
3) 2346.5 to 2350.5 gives 30.06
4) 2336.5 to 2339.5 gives 28.69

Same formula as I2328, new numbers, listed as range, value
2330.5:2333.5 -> 29.39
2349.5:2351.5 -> 27.27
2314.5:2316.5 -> 28.06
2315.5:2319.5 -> 31.2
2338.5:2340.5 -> 27.23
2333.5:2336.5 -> 29.28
